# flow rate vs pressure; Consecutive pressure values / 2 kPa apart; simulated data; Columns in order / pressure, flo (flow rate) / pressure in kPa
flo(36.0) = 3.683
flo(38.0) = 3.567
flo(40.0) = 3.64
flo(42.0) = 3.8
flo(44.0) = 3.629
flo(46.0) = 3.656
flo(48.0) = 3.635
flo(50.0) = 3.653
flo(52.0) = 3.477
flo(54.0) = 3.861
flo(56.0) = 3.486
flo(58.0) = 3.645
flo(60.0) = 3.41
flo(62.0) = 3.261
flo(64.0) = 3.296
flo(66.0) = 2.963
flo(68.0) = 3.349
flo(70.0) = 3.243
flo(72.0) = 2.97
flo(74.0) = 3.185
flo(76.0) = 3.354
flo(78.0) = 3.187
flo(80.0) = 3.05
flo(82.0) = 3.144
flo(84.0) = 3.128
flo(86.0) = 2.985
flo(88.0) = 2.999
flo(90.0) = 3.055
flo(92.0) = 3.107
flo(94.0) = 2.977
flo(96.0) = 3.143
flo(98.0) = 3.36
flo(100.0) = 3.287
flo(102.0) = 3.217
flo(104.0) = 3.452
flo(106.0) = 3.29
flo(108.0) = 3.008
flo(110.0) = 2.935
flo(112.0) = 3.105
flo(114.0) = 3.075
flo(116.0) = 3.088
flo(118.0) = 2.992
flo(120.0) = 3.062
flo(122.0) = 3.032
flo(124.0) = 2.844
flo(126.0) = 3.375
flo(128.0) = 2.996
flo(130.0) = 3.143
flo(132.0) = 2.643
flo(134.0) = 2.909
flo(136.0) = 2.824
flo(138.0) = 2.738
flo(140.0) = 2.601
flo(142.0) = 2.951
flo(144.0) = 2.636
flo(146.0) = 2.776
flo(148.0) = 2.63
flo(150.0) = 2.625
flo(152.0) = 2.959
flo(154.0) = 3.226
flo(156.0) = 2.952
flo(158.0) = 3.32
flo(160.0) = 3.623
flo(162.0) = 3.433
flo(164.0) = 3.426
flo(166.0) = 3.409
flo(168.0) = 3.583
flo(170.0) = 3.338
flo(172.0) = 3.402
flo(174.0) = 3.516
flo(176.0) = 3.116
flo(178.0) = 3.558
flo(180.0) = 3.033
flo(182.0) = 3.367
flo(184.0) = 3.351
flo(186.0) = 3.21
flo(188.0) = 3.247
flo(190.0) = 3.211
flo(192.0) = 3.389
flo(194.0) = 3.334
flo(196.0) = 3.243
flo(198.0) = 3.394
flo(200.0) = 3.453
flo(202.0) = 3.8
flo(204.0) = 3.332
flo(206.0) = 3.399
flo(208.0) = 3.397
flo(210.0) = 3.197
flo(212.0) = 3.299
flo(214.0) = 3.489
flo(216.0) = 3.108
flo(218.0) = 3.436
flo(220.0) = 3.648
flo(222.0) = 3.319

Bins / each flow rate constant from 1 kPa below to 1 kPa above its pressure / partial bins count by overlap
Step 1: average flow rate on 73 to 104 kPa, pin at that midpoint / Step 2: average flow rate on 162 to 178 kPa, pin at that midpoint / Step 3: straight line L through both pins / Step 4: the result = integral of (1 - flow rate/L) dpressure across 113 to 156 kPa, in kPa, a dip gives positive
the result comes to 5.0 kPa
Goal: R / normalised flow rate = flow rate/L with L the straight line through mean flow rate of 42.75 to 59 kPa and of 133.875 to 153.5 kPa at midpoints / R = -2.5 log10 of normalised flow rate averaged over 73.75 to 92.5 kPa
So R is 0.07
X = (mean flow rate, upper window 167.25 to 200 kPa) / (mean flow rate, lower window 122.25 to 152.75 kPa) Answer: 1.2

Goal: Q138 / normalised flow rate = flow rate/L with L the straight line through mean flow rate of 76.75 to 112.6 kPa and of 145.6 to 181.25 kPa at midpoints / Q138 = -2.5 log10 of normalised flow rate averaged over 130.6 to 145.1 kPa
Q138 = 0.16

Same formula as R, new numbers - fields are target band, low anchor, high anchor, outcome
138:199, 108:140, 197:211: 0.01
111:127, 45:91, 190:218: 0.09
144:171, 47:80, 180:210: 0.07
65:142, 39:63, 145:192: 0.12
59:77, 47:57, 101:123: 0.08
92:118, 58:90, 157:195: 0.03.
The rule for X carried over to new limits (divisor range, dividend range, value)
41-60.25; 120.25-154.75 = 0.79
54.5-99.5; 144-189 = 1.00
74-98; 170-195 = 1.06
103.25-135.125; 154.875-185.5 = 1.10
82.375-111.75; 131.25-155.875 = 0.89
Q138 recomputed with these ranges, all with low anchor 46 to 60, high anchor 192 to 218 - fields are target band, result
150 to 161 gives 0.09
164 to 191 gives 0.03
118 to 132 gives 0.15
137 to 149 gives 0.26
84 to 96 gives 0.17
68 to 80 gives 0.13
